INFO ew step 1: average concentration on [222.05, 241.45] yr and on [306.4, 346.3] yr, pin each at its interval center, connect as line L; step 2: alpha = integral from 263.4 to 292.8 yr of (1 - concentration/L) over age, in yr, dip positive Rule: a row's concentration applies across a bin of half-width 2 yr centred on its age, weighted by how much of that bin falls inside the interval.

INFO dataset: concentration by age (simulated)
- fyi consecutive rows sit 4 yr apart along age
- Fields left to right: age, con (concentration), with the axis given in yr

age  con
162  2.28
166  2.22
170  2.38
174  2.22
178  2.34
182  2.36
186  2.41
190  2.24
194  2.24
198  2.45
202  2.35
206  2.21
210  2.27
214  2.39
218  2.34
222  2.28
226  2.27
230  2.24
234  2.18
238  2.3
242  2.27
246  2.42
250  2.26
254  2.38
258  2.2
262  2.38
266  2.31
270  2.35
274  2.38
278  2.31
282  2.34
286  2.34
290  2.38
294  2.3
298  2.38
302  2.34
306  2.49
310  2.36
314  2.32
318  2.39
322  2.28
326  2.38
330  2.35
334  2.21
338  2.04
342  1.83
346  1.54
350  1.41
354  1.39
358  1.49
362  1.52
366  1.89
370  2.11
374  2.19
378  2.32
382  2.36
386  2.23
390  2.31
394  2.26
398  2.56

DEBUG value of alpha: -1.5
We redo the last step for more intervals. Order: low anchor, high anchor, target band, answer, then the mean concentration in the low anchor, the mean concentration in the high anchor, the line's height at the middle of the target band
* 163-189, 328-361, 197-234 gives -1.9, 2.32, 1.77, 2.19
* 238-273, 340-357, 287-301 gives -2.5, 2.32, 1.54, 2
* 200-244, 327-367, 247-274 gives -2.5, 2.28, 1.78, 2.13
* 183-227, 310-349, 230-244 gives 0.1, 2.32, 2.14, 2.27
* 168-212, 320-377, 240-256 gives -1.2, 2.32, 1.91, 2.17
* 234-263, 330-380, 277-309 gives -3.8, 2.3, 1.85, 2.11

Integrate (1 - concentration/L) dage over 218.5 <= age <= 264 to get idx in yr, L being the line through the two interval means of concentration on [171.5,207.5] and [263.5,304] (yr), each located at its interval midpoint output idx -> 0.8 yr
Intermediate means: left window 2.32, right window 2.34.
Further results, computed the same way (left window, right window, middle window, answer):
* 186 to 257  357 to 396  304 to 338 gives -2.6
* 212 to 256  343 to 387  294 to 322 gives -4.4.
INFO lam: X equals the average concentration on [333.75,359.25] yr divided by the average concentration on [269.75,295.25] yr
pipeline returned 0.71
